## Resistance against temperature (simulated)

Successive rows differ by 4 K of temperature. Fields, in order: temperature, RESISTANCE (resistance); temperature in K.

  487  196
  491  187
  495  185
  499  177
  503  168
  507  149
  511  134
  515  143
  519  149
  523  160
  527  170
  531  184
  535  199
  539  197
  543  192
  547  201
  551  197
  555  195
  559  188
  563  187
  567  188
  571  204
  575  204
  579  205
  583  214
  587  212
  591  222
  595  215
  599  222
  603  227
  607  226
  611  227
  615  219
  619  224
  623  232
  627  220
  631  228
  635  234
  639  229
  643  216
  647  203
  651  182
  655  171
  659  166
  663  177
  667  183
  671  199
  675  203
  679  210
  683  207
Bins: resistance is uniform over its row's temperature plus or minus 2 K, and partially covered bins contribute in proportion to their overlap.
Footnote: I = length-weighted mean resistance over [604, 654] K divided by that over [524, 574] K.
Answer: 1.1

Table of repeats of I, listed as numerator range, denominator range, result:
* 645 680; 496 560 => 1.07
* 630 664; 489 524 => 1.24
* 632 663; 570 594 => 0.95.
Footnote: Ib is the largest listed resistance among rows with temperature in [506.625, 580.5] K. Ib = 205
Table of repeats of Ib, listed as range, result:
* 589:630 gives 232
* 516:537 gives 199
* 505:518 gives 149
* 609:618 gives 227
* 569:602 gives 222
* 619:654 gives 234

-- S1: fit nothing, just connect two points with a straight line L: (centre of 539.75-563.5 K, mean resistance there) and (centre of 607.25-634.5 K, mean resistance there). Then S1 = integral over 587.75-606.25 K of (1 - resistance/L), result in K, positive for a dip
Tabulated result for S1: -0.6 K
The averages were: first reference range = 194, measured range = 221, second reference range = 226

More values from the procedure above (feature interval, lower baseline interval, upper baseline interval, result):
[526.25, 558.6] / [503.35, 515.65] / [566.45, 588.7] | -3.4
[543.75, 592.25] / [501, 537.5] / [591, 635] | -1.6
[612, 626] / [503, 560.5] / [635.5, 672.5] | -2.7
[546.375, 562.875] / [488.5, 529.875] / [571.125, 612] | -0.1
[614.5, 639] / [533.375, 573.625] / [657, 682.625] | -4.4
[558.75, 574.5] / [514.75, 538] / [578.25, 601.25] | 0.5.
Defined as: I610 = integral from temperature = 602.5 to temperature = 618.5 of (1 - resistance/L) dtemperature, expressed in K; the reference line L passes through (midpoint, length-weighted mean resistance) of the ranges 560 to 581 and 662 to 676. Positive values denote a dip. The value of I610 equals -2.5 K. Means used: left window 197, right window 191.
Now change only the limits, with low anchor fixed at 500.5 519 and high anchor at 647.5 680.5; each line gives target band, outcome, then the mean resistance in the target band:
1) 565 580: -3.22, 200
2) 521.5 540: -3.26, 182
